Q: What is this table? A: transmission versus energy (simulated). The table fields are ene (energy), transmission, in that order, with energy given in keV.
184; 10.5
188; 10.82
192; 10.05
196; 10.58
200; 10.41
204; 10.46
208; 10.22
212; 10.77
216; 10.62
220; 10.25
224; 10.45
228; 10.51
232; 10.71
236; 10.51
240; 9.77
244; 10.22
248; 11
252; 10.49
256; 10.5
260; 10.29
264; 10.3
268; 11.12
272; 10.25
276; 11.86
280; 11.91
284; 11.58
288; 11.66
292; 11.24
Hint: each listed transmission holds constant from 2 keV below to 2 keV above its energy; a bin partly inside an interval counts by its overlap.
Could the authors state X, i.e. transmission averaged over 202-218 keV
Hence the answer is 10.5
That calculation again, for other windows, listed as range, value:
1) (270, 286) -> 11.4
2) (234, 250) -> 10.4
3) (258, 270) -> 10.6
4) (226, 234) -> 10.6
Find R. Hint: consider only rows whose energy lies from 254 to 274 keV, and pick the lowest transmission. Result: 10.25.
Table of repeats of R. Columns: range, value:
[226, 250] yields 9.77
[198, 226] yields 10.22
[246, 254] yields 10.49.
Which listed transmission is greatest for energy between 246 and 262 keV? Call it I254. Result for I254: 11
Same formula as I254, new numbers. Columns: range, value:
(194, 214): 10.77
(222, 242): 10.71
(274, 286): 11.91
